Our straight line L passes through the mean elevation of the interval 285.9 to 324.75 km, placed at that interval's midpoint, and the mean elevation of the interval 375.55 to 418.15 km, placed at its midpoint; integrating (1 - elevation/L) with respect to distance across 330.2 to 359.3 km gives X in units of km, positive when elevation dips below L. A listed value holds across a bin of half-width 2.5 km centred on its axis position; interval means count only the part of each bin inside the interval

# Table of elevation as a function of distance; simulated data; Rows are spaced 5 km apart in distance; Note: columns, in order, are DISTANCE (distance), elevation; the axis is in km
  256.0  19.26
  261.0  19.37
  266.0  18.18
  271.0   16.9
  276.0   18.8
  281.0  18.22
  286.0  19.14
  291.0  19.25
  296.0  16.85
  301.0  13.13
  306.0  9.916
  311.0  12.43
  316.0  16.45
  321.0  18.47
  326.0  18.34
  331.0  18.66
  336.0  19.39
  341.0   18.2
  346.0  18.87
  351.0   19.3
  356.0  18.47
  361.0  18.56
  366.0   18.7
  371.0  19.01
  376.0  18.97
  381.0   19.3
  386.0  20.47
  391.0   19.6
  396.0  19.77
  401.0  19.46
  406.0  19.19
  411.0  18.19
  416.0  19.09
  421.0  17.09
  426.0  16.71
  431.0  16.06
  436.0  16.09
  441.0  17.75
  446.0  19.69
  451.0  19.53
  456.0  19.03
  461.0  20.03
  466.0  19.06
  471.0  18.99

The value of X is -2.7 km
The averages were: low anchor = 15.6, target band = 18.8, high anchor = 19.4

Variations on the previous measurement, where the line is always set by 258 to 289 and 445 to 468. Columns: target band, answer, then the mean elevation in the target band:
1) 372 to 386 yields -0.2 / 19.4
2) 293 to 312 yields 5.4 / 13.3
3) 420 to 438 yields 2.7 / 16.4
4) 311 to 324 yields 1.5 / 16.5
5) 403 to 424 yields 0.9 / 18.4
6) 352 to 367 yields 0.2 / 18.6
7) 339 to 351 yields 0.1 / 18.7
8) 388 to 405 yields -0.4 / 19.6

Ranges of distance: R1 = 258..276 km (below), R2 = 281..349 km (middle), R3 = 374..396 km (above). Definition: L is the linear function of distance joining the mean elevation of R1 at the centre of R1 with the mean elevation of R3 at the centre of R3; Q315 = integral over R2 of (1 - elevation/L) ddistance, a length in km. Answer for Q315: 6.9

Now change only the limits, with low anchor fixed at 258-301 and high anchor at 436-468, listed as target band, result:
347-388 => -1.26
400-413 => -0.15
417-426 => 0.70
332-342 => -0.28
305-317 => 3.52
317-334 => -0.05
